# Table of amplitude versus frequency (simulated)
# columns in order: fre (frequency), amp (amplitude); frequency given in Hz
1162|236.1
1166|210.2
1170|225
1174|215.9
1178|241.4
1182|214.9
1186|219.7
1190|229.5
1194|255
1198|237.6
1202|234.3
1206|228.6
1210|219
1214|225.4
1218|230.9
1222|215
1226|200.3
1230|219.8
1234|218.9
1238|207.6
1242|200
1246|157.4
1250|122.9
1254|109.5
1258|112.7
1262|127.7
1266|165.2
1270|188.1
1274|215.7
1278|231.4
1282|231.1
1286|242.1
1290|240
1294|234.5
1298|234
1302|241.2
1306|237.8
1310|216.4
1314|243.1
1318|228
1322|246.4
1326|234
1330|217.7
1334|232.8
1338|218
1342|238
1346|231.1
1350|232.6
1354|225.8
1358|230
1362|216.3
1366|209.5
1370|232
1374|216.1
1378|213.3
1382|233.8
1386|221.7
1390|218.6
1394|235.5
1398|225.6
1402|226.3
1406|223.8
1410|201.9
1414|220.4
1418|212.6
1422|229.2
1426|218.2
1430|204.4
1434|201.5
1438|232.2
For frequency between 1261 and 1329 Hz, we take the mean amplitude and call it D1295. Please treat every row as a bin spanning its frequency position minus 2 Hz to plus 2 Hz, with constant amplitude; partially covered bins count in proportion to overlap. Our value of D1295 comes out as 222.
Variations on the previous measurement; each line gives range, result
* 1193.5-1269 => 193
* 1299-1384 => 228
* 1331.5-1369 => 226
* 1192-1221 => 232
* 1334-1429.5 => 223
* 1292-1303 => 236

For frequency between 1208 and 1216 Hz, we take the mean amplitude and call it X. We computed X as 222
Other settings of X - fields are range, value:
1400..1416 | 218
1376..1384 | 224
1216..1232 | 216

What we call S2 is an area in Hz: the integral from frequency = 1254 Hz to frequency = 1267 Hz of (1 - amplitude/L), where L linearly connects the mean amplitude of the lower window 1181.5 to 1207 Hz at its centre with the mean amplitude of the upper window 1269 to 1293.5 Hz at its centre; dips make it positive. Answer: 5.65 Hz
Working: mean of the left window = 232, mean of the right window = 227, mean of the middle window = 129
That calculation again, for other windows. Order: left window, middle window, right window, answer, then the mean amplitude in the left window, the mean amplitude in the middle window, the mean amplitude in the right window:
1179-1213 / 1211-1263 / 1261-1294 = 8.97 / 230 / 182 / 209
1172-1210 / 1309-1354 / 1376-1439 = -1.50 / 230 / 231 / 220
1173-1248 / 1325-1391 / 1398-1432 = -1.99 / 220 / 225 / 218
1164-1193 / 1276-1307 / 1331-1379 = -1.69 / 223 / 236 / 225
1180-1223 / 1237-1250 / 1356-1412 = 2.87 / 228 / 177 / 222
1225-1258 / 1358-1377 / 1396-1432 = -1.20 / 175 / 219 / 218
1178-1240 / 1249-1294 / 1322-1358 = 8.49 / 224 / 184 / 230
